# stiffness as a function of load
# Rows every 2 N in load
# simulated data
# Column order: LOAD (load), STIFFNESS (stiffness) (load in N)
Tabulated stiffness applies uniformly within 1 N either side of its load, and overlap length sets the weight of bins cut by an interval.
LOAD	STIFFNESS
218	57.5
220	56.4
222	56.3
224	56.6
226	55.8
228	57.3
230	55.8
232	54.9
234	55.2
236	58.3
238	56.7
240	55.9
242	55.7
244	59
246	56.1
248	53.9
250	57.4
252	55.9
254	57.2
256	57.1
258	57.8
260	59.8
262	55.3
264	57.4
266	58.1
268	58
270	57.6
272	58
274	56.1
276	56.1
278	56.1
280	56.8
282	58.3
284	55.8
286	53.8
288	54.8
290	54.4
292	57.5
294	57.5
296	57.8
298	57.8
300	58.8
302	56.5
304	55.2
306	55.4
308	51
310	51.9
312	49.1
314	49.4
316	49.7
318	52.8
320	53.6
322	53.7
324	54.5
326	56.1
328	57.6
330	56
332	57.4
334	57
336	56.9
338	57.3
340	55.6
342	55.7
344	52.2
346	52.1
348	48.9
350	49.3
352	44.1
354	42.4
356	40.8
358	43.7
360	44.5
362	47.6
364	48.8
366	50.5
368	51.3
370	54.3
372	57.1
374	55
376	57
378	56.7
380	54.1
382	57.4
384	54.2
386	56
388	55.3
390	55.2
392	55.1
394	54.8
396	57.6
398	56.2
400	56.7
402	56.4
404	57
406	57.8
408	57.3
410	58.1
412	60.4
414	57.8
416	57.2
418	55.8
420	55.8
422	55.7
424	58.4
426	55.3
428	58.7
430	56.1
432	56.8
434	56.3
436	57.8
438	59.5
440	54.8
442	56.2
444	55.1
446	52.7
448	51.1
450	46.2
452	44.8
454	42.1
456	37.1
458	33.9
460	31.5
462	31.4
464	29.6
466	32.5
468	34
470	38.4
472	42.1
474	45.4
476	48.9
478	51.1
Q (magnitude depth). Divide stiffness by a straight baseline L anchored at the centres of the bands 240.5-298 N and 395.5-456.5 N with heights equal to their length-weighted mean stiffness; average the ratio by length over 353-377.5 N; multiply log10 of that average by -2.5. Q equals 0.13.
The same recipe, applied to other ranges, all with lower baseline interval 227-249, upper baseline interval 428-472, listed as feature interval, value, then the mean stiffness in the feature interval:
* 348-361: 0.138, 44.5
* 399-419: -0.199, 57.5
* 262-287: -0.045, 56.8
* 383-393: -0.131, 55.2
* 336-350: -0.051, 53.6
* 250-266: -0.039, 57.3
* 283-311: -0.044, 55.6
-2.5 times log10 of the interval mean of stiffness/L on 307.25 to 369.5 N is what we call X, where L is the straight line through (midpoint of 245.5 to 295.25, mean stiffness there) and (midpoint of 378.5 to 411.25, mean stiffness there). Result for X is 0.10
